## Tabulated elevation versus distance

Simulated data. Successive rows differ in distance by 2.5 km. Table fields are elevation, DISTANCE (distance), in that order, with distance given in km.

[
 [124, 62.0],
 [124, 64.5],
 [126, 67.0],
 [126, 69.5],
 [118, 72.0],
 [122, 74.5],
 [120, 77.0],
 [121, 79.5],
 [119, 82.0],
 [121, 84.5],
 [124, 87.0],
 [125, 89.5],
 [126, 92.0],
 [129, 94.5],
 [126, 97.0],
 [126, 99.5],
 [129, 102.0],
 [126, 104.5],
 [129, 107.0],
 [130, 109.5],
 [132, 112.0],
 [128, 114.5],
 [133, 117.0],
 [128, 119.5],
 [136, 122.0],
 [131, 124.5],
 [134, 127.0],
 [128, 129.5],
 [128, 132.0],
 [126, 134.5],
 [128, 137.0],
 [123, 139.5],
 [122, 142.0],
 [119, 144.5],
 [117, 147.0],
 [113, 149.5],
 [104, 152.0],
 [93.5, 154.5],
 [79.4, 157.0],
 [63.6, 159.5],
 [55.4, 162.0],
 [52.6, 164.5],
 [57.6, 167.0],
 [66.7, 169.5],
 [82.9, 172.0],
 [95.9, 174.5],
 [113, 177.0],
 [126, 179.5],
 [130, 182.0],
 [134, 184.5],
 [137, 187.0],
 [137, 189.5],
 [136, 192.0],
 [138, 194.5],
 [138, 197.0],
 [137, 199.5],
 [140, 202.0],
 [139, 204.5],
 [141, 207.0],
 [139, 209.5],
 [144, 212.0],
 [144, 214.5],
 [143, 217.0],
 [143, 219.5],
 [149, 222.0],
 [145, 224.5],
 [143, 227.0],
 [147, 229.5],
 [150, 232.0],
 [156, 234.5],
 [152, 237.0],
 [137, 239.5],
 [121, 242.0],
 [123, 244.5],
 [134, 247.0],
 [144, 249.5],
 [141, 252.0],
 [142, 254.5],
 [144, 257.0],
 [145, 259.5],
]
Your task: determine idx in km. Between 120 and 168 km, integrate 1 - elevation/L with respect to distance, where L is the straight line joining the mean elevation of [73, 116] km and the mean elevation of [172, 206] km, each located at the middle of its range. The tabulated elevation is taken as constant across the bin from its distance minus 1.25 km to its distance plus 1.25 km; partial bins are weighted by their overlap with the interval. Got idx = 7.9 km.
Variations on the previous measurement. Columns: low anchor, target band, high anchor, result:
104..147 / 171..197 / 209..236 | 2.8 km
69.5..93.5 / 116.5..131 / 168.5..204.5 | -1.1 km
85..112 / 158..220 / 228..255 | 8.7 km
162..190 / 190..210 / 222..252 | -3.8 km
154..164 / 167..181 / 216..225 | -0.8 km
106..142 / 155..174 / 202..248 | 9.4 km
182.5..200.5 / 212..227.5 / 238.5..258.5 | -1.0 km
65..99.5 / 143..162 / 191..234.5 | 5.3 km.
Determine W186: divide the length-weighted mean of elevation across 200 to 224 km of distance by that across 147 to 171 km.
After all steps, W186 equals 1.8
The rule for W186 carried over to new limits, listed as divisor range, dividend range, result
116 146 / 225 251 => 1.10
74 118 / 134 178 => 0.75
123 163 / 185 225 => 1.27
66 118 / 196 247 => 1.13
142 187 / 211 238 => 1.53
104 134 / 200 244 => 1.10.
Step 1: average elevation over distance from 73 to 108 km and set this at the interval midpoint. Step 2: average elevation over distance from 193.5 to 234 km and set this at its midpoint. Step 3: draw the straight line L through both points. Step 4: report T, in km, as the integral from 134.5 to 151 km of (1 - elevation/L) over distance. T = 1.5 km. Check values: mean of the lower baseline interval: 124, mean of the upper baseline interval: 143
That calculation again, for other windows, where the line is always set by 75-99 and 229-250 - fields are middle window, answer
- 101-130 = -0.9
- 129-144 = 0.4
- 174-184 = 1.1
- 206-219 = -0.5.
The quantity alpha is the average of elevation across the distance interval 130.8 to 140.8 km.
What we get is 126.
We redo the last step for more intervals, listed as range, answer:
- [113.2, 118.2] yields 130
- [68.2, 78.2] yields 122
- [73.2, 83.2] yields 120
